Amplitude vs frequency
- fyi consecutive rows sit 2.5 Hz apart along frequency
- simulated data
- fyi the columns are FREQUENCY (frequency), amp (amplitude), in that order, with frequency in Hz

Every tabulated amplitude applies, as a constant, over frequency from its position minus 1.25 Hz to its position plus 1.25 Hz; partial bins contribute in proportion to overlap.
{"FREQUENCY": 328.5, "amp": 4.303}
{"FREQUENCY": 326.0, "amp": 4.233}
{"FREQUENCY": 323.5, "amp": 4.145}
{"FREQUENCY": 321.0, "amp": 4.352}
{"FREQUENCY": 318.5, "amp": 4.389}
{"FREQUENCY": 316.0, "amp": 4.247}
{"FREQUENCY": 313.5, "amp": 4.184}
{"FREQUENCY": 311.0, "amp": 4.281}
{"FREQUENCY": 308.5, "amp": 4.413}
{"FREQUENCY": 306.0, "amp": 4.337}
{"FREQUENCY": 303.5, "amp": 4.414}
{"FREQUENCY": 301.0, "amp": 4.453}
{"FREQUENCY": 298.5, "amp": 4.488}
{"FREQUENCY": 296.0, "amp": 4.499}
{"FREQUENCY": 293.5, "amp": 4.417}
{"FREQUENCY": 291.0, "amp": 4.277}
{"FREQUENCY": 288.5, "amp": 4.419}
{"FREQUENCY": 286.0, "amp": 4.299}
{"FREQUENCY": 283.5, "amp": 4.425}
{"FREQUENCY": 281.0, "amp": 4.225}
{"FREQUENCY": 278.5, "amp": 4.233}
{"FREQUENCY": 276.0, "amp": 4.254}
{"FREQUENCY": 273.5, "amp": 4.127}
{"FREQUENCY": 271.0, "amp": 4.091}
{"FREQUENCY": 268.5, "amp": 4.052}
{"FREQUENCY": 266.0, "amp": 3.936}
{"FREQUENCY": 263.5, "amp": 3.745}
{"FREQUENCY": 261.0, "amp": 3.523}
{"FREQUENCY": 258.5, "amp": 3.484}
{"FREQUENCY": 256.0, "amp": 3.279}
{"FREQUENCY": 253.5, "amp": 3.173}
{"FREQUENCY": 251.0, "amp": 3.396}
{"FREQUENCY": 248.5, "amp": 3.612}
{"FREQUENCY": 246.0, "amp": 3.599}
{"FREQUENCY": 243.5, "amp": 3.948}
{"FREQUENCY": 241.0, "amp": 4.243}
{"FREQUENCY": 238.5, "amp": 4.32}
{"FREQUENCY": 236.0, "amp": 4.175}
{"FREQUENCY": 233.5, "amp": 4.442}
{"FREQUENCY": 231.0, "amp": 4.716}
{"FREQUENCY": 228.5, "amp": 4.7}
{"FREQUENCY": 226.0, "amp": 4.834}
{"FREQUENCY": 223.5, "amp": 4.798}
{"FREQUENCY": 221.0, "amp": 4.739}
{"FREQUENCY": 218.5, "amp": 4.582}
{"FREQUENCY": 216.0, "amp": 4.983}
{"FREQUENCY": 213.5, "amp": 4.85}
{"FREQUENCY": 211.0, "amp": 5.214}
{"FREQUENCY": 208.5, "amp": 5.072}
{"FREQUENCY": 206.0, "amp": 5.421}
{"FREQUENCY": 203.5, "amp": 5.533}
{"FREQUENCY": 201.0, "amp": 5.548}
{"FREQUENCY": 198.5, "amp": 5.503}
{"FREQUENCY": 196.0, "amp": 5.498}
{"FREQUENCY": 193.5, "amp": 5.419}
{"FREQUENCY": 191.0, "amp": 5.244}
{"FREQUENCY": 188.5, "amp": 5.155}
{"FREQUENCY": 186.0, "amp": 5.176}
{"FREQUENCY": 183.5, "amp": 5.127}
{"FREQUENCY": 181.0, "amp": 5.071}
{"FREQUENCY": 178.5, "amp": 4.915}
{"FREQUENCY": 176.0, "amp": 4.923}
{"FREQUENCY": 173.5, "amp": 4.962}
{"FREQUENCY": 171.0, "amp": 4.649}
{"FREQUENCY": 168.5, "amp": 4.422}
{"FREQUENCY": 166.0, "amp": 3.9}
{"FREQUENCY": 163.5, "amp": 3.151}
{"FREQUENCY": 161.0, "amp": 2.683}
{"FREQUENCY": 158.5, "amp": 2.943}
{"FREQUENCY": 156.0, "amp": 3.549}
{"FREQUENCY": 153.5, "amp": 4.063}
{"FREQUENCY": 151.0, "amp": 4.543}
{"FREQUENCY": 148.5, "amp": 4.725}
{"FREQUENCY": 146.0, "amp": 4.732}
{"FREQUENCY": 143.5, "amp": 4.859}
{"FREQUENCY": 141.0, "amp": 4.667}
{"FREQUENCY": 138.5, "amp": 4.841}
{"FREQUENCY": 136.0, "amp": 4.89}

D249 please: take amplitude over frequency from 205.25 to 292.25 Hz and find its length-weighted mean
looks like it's 4.26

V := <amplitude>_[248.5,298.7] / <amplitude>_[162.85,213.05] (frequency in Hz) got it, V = 0.80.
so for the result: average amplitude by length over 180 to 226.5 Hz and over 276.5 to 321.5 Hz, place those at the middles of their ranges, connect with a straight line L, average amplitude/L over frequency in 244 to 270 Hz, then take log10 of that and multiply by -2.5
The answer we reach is 0.291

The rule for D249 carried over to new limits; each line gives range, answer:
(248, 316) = 4.08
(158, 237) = 4.78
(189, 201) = 5.41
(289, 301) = 4.42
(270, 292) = 4.26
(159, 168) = 3.32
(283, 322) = 4.37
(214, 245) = 4.54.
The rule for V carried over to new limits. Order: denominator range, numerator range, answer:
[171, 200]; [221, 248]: 0.85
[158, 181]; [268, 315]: 1.04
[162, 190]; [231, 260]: 0.82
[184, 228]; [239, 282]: 0.74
